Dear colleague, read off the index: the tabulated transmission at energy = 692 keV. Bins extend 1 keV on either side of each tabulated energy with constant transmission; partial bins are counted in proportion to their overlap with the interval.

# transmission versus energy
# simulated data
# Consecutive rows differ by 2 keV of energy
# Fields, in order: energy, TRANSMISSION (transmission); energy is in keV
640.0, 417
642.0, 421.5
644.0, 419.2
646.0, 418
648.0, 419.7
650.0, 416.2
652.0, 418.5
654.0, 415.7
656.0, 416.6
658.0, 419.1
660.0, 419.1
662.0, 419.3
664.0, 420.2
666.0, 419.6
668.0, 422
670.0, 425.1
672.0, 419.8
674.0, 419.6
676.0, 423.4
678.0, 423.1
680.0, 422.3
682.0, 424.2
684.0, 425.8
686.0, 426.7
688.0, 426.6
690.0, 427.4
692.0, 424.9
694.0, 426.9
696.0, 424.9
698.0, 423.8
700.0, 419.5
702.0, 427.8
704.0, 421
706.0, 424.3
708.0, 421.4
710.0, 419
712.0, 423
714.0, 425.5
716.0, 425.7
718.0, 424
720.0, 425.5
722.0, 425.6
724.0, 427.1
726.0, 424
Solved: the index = 424.9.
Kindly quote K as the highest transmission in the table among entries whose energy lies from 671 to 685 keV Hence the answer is 425.8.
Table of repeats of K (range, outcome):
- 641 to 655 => 421.5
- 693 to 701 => 426.9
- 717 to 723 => 425.6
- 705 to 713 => 424.3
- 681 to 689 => 426.7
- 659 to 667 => 420.2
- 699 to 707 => 427.8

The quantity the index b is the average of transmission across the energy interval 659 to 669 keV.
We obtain 420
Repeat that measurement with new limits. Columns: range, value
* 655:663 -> 419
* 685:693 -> 426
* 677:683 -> 423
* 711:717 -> 425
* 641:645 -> 420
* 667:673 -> 422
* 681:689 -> 426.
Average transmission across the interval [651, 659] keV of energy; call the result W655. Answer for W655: 417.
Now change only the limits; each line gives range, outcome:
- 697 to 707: 423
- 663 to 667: 420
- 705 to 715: 423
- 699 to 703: 424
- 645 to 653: 418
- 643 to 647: 419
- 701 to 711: 423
